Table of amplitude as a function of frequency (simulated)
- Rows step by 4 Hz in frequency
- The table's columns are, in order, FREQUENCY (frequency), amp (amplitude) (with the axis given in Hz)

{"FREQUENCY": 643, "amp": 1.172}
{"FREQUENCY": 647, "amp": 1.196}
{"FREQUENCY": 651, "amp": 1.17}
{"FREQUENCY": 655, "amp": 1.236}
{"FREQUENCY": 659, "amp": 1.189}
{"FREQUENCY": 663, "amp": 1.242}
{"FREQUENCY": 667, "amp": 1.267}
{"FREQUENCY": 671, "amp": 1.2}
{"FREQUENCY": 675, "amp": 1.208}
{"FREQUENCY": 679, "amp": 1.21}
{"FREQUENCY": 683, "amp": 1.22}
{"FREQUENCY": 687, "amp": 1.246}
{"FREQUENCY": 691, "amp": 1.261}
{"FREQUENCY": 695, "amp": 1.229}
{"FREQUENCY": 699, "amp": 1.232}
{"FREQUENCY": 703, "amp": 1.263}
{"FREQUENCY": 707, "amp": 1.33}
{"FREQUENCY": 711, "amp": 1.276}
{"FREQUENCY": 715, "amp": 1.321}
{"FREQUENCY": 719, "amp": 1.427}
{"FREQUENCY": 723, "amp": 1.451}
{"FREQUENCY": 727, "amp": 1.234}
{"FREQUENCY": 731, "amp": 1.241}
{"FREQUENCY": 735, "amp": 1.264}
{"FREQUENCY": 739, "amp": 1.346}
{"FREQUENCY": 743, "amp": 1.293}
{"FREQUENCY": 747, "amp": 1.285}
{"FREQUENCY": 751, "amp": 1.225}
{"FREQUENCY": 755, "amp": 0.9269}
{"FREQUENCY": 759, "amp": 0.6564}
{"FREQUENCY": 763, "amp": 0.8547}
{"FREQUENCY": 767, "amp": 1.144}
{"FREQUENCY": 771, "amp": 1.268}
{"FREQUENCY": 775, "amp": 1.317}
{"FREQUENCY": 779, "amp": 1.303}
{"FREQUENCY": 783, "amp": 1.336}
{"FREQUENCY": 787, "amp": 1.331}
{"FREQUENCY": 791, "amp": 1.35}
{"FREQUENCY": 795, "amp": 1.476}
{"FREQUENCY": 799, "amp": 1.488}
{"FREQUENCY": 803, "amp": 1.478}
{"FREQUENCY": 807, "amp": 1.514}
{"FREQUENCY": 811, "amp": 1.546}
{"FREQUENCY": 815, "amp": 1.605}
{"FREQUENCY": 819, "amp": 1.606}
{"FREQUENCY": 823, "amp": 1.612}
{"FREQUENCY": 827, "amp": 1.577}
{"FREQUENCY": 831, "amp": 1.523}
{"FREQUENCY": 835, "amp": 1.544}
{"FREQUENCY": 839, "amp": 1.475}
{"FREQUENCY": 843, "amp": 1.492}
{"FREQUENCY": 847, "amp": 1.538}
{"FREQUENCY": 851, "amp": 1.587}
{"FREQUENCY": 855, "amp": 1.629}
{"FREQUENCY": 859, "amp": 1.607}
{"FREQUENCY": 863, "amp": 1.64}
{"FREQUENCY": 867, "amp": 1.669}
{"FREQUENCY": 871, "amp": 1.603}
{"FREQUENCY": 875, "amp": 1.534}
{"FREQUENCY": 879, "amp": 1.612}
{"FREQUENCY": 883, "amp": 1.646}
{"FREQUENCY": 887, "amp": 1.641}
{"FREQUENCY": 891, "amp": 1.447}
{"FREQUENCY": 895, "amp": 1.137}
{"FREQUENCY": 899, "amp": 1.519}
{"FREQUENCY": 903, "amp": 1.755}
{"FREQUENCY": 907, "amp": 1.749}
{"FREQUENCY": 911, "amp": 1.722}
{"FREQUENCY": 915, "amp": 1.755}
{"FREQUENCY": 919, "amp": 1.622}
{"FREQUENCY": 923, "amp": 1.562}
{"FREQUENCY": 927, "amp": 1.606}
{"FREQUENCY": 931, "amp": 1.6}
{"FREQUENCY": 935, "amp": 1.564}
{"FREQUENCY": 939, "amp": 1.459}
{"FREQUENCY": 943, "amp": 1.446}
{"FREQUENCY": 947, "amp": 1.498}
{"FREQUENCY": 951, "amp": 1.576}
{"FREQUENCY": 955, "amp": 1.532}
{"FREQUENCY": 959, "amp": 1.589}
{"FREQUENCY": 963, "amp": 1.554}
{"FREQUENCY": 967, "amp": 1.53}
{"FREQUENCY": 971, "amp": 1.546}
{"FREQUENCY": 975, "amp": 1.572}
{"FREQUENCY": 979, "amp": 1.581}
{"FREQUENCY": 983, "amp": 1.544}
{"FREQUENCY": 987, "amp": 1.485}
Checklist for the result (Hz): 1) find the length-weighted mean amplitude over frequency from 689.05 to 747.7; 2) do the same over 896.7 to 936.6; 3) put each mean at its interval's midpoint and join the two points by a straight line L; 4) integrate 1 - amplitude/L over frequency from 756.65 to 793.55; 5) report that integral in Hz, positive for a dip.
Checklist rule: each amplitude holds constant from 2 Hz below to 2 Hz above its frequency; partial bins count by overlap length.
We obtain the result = 5.9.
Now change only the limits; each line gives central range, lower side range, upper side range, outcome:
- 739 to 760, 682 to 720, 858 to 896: 3.59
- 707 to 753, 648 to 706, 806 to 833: 1.60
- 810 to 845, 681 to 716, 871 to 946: -2.38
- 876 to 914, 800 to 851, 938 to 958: -1.51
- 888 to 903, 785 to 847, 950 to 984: 0.95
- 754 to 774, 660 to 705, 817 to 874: 5.94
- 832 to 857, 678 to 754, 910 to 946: -1.33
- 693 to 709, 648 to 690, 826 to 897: 0.14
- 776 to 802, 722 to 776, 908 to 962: -2.51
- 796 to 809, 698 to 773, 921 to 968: -1.71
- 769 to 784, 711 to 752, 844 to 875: 1.15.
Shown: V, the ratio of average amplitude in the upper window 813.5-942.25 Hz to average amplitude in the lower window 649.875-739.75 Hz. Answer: 1.25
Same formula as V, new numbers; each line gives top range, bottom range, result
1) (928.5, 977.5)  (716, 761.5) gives 1.27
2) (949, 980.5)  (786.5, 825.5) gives 1.03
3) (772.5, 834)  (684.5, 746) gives 1.14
